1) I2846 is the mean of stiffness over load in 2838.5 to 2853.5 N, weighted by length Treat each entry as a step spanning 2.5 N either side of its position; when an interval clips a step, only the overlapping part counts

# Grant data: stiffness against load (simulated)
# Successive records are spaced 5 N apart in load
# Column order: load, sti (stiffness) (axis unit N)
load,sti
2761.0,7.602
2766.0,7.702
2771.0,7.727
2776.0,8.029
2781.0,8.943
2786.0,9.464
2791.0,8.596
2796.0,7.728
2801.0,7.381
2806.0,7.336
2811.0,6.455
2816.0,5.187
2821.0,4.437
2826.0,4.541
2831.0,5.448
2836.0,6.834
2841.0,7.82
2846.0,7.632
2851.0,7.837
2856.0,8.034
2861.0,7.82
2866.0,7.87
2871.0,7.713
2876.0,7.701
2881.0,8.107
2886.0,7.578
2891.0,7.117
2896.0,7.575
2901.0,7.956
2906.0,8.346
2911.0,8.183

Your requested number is 7.76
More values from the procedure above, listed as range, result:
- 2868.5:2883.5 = 7.84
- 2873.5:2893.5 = 7.63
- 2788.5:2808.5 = 7.76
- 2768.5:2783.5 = 8.23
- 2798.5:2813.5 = 7.06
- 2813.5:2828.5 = 4.72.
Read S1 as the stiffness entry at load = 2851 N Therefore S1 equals 7.837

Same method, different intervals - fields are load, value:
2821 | 4.437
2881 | 8.107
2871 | 7.713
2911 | 8.183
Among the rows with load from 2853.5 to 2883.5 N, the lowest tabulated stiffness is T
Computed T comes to 7.701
